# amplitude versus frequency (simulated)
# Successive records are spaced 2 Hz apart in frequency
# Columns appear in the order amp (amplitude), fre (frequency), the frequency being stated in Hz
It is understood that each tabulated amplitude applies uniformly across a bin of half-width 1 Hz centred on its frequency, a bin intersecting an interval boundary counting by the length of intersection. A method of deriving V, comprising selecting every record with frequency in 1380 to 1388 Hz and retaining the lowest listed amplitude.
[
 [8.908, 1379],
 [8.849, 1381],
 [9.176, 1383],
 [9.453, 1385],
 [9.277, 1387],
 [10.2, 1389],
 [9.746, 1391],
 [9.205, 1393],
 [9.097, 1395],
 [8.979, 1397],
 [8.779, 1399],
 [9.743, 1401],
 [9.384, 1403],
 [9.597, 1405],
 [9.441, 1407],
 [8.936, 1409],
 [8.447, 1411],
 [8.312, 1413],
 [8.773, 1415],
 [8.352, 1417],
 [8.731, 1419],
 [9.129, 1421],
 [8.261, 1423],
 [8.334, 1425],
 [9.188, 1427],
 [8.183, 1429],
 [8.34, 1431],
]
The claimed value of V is 8.849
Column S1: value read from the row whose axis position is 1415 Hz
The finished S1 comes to 8.773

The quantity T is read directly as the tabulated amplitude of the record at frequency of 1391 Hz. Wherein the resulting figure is 9.746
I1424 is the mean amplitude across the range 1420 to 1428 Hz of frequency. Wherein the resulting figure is 8.73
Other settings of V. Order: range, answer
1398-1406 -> 8.779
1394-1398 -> 8.979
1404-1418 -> 8.312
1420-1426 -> 8.261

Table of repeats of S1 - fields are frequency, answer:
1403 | 9.384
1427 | 9.188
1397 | 8.979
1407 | 9.441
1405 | 9.597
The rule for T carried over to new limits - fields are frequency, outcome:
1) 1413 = 8.312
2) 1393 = 9.205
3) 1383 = 9.176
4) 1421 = 9.129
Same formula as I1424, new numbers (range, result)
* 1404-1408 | 9.52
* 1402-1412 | 9.16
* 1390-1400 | 9.16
